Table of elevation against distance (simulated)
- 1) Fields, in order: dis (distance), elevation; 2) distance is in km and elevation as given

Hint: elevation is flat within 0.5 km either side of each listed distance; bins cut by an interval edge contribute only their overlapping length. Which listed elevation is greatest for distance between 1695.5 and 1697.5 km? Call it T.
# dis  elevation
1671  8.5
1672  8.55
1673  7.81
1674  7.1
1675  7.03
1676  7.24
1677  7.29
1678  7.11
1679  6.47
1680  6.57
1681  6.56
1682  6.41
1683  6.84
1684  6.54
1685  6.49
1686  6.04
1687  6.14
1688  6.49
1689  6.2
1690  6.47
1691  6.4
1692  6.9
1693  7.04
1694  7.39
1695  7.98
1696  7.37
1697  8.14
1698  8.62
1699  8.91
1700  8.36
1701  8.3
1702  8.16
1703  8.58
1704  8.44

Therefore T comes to 8.14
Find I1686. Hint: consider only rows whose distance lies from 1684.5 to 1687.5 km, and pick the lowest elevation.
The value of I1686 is 6.04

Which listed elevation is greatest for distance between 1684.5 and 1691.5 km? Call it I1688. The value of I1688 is 6.49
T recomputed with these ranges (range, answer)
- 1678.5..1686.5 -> 6.84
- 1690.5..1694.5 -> 7.39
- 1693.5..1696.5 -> 7.98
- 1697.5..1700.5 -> 8.91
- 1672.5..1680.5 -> 7.81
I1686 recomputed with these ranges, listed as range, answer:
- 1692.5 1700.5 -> 7.04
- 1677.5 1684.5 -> 6.41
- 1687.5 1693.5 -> 6.2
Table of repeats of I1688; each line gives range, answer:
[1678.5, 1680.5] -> 6.57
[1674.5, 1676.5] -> 7.24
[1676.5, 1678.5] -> 7.29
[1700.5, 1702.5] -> 8.3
